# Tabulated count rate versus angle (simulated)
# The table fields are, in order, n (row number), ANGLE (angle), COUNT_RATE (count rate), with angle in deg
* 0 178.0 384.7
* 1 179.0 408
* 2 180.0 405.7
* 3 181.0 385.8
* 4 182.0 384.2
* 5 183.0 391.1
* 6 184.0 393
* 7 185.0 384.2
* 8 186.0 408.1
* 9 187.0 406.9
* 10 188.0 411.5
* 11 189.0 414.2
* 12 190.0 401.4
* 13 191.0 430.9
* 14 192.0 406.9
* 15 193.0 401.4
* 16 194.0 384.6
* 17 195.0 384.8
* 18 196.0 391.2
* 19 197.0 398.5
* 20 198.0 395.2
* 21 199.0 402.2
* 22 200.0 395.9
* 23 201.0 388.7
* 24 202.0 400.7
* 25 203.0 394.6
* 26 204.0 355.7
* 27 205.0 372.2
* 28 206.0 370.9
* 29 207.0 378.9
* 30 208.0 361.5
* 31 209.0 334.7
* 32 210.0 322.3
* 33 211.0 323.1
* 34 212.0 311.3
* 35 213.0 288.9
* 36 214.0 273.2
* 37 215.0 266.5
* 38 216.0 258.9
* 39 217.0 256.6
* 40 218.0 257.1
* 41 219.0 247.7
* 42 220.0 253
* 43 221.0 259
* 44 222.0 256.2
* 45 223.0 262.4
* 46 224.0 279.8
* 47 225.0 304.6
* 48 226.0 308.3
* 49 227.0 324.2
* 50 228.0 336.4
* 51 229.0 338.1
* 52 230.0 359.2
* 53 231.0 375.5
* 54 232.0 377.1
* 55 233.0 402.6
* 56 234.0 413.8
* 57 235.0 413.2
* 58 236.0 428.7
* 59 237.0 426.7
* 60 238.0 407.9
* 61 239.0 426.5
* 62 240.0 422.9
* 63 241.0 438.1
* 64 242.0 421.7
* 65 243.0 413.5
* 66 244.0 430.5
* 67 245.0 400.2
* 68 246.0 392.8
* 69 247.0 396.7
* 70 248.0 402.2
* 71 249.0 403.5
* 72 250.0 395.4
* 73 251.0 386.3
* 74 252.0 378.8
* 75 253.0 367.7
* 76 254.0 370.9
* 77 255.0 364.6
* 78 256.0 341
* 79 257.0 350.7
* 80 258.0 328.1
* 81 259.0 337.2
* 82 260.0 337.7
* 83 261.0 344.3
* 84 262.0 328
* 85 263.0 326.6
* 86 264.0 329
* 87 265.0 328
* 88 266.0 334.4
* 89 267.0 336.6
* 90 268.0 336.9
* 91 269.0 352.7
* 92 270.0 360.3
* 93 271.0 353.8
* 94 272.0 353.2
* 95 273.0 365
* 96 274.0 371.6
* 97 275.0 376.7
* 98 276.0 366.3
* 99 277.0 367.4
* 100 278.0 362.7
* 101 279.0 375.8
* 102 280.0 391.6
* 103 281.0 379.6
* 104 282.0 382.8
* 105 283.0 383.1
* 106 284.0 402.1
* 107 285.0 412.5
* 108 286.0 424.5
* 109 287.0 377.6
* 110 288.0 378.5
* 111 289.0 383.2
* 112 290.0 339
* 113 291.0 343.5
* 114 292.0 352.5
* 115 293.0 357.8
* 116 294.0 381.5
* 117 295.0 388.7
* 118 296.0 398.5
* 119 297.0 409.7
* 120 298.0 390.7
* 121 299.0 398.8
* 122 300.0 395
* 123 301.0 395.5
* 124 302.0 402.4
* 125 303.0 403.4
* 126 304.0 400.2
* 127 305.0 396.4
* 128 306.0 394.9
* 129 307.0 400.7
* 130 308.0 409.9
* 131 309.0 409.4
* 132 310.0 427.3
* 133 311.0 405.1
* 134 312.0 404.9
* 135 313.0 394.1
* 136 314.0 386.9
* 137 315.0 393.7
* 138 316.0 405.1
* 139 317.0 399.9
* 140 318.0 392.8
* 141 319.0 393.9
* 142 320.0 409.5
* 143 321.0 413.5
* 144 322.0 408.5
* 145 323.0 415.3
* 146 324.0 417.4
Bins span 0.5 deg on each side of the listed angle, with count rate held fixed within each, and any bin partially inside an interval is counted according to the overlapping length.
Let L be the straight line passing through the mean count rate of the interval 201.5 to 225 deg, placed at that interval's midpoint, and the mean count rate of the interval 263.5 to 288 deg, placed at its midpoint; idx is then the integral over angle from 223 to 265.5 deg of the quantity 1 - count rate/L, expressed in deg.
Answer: -4.32 deg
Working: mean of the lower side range 308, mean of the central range 372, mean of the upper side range 368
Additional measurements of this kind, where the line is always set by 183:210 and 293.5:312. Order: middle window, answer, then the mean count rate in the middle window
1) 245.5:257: 0.43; 380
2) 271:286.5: 0.70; 380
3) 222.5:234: 1.64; 337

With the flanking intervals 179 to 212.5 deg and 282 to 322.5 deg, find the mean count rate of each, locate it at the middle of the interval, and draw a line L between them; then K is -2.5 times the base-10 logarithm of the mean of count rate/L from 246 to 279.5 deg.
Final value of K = 0.09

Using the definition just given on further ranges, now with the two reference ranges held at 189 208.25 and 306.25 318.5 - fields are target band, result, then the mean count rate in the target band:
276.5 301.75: 0.05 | 383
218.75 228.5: 0.35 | 284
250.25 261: 0.12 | 357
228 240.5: -0.01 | 397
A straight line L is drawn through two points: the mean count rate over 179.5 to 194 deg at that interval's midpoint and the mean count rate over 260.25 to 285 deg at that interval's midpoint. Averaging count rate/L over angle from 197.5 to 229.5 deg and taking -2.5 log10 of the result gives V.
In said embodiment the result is 0.21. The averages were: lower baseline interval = 401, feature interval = 321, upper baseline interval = 360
